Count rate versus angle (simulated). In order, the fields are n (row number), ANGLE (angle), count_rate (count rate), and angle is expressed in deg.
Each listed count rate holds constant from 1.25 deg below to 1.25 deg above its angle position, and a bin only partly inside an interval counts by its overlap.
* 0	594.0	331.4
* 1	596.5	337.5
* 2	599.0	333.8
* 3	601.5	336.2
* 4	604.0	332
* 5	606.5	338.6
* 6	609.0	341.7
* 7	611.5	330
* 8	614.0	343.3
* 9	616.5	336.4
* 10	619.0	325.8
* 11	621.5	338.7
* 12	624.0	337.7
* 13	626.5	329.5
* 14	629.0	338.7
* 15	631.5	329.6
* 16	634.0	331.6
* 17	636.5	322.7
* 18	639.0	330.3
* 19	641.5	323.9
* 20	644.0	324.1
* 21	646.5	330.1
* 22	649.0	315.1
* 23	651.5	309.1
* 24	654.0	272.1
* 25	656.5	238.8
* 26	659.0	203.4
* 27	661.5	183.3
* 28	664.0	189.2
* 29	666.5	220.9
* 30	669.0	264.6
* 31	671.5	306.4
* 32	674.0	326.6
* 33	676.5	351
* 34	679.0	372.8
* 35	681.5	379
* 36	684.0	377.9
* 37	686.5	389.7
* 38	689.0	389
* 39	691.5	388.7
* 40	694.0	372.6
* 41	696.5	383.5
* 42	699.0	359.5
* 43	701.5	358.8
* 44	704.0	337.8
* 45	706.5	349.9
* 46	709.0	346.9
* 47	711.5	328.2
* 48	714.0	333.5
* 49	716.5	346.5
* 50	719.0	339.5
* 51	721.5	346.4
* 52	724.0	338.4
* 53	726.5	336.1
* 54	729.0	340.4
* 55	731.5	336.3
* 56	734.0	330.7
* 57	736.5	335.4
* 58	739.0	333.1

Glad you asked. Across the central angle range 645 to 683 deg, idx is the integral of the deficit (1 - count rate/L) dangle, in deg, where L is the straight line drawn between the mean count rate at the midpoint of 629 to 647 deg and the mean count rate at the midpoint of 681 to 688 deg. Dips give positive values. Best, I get 7.84 deg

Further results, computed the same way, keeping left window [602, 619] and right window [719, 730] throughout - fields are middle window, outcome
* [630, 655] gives 1.3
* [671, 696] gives -2.1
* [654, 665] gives 4.1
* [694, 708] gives -0.8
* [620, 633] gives 0.1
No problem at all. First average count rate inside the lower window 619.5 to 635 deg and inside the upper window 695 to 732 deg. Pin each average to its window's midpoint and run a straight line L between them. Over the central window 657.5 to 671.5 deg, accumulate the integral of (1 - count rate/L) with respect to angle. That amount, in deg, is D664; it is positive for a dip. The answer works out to 4.9 deg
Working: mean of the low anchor 334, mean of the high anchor 346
